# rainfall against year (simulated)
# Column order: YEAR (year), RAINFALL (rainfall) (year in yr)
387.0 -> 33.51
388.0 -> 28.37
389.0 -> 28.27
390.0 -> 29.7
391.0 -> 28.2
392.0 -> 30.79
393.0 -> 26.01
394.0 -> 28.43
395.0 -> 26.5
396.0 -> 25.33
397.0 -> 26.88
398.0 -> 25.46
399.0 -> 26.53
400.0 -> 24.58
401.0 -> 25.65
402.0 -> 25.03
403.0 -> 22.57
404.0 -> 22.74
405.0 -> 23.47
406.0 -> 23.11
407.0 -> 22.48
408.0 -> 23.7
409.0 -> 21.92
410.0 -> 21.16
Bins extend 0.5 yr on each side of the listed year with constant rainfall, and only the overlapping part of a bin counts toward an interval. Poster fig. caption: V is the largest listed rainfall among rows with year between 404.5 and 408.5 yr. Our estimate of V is 23.7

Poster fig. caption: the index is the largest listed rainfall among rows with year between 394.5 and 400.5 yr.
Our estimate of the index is 26.88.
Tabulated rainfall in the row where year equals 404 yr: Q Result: 22.74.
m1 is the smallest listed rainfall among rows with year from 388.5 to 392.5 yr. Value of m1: 28.2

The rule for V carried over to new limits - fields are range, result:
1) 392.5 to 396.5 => 28.43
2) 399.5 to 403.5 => 25.65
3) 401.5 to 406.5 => 25.03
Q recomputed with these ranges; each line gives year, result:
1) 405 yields 23.47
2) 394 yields 28.43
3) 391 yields 28.2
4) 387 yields 33.51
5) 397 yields 26.88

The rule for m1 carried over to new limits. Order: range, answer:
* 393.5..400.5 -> 24.58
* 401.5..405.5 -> 22.57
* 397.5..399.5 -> 25.46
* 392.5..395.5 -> 26.01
